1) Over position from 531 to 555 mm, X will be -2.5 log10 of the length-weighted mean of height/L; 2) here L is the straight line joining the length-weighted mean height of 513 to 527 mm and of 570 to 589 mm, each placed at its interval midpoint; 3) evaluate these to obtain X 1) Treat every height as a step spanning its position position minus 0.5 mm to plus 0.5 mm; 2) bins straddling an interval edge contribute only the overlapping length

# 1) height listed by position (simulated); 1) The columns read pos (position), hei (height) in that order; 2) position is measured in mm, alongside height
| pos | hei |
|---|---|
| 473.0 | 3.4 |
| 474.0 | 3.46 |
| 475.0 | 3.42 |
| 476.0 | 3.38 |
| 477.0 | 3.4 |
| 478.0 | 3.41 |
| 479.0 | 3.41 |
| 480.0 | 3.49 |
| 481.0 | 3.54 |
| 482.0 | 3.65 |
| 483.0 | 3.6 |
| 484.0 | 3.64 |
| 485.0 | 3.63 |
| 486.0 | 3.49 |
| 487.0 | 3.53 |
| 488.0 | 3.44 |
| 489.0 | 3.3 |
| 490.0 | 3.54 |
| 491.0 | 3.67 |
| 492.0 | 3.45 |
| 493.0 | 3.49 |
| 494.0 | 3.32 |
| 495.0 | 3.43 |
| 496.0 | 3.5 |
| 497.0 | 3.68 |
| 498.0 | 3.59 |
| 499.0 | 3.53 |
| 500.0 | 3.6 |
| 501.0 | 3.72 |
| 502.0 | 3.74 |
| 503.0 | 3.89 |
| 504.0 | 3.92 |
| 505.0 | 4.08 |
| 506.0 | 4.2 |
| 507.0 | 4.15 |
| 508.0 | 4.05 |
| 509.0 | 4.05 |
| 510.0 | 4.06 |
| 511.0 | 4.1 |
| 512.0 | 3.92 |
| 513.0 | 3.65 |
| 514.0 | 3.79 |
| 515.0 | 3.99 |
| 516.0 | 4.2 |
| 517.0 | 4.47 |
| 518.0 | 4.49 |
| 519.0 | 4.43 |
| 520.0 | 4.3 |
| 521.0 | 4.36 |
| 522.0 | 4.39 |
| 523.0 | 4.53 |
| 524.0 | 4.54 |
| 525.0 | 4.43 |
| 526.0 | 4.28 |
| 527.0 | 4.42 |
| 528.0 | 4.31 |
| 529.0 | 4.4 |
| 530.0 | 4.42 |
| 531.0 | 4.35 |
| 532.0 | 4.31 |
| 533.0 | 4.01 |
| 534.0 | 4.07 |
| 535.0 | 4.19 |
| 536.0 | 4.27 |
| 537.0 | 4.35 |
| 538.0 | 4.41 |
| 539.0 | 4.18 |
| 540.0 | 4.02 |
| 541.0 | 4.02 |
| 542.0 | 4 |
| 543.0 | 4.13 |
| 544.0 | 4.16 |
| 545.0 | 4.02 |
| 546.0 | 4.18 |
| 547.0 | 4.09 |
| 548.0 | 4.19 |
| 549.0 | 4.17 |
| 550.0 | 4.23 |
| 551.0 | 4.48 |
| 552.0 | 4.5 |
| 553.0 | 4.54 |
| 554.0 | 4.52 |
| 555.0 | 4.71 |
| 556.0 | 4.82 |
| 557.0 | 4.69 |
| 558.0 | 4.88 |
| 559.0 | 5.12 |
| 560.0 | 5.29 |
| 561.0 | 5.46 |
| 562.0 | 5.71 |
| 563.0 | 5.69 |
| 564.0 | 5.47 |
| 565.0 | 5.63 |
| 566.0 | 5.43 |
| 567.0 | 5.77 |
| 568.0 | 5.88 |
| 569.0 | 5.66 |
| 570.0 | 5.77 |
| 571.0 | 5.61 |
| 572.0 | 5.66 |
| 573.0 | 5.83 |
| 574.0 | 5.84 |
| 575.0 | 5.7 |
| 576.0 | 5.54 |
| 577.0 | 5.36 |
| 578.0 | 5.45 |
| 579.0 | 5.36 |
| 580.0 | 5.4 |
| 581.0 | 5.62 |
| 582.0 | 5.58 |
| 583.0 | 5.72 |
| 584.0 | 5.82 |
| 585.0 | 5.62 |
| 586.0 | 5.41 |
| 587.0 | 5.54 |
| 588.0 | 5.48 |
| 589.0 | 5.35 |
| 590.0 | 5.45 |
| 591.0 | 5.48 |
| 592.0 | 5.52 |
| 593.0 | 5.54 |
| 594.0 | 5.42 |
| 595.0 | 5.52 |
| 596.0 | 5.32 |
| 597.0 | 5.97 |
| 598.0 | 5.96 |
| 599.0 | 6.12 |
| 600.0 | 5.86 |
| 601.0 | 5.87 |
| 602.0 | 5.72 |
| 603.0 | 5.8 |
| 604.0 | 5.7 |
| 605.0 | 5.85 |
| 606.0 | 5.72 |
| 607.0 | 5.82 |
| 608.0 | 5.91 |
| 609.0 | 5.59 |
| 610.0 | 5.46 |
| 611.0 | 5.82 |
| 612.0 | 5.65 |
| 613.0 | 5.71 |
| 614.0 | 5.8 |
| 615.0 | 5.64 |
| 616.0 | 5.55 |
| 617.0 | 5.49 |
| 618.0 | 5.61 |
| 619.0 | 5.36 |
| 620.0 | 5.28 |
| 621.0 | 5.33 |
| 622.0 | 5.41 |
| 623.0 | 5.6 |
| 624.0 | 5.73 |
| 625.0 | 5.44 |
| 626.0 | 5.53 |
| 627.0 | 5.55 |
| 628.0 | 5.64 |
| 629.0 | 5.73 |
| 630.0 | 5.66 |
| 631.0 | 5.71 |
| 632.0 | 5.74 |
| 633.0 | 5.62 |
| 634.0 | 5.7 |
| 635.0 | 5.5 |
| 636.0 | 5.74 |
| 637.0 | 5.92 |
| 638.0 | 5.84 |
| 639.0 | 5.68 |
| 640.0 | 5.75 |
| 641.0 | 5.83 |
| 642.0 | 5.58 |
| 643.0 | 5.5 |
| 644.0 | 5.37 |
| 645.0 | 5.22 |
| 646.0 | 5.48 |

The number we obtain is 0.14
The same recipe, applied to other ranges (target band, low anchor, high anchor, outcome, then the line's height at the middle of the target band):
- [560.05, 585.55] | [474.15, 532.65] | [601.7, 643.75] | -0.15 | 4.91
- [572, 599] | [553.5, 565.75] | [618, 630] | -0.05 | 5.31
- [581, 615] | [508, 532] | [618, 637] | -0.09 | 5.22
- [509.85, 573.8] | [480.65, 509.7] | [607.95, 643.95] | -0.05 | 4.37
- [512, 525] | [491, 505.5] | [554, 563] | -0.03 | 4.13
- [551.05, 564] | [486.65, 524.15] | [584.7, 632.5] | -0.05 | 4.77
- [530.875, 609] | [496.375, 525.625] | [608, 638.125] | -0.06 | 4.88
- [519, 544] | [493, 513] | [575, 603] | 0.03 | 4.4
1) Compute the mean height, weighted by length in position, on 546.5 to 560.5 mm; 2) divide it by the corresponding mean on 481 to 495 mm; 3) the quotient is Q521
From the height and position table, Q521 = 1.3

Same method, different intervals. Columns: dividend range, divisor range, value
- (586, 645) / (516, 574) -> 1.20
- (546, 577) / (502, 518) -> 1.27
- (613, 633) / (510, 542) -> 1.31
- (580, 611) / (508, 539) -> 1.33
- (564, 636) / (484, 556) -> 1.39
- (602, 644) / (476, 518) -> 1.52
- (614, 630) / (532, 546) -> 1.34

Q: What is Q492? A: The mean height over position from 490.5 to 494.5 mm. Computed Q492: 3.48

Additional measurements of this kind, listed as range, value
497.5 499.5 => 3.56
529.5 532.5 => 4.36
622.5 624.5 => 5.67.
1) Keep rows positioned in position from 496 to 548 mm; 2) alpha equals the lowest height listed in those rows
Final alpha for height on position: 3.5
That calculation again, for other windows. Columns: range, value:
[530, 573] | 4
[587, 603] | 5.32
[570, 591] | 5.35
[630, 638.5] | 5.5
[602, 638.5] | 5.28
